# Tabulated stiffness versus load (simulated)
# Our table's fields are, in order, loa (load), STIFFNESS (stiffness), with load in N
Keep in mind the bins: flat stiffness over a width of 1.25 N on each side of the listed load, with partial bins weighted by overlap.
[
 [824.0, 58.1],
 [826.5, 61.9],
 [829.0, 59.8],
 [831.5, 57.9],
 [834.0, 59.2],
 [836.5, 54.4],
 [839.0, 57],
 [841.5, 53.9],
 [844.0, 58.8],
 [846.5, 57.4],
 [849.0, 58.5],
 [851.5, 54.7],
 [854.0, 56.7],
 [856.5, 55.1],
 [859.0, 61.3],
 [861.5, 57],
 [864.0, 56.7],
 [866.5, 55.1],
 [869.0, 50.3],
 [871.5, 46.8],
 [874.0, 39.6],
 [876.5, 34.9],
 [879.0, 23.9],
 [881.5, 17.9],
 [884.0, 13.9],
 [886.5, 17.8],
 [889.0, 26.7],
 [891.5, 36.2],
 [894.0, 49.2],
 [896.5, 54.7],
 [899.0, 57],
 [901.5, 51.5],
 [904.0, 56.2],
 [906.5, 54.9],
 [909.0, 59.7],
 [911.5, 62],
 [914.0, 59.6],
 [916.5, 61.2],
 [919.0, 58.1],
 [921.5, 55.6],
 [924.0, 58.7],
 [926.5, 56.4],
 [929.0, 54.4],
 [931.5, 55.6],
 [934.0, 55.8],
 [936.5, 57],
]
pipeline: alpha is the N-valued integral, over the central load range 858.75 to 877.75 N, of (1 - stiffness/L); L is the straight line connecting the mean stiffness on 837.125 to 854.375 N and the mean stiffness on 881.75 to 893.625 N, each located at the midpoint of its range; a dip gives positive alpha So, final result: -4.6 N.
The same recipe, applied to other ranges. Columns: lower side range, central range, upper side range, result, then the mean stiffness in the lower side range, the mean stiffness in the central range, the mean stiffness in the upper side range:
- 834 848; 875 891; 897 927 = 9.44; 56.6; 23.4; 57.5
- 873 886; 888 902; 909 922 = -1.86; 25.3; 45.9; 59.6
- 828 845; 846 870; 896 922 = 0.41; 57.2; 56.3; 57.4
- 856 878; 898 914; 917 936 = -0.78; 50.3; 57.1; 56.6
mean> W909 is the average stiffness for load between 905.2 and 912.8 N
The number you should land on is 58.9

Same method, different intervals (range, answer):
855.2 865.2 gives 57.5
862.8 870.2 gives 54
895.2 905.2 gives 54.8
